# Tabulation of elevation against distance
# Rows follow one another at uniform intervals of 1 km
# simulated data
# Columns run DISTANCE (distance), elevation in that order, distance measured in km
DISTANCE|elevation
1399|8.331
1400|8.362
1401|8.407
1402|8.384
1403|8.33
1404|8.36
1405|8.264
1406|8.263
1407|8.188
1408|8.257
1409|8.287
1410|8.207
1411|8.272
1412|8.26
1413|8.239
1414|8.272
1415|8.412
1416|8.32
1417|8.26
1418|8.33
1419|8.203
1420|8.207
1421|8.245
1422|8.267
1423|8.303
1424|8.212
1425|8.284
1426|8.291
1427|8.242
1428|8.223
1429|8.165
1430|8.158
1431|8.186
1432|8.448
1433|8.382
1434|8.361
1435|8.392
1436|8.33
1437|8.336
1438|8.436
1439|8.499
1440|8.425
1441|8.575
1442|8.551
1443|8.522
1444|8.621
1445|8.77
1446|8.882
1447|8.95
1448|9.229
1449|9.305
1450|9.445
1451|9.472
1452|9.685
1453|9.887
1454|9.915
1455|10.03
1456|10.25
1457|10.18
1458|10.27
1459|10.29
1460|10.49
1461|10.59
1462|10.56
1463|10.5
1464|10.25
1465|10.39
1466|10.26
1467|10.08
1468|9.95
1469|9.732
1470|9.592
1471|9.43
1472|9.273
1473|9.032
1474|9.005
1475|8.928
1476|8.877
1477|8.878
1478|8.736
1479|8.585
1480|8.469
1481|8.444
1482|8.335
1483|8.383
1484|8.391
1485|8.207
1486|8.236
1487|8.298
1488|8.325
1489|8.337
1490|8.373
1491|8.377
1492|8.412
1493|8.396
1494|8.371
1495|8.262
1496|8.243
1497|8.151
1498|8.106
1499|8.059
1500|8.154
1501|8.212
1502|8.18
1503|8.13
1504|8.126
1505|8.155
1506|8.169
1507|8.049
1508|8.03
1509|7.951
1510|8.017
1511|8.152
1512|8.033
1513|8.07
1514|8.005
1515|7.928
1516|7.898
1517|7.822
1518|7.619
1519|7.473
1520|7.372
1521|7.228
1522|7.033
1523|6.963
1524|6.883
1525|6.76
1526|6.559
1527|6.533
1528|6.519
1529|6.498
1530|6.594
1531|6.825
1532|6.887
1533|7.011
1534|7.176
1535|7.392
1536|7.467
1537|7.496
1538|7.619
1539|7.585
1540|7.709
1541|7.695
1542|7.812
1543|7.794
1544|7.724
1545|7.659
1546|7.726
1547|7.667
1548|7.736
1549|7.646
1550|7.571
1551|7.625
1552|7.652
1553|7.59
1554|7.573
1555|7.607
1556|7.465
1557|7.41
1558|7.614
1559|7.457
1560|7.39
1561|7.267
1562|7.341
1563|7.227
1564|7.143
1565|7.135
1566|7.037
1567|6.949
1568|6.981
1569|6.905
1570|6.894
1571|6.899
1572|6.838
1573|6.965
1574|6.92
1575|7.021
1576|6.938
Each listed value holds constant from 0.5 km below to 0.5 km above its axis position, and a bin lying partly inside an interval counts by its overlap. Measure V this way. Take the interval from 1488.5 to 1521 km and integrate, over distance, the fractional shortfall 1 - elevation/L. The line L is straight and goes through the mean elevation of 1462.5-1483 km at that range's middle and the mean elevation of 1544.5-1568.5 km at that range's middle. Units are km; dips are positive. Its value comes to 2.0 km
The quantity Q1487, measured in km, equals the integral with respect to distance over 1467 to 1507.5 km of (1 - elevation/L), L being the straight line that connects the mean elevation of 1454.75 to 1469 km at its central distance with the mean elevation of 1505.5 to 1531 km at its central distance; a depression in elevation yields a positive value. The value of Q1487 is 2.0 km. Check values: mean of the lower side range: 10.3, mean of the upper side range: 7.43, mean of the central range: 8.55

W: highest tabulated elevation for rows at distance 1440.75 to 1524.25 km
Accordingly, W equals 10.59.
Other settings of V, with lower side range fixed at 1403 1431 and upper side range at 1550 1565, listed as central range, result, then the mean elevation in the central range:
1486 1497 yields -0.70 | 8.33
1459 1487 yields -4.86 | 9.32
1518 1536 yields 1.57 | 6.96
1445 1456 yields -1.93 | 9.48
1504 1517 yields -0.53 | 8.03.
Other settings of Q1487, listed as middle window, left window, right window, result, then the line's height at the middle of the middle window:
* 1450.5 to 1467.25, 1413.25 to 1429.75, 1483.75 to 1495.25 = -3.80 km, 8.3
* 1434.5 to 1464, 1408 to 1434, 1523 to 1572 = -4.89 km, 8.05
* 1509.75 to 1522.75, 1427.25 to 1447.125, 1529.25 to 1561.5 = 0.03 km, 7.74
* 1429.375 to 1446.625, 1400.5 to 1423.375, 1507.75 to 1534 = -0.88 km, 8.05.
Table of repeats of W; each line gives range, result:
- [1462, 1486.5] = 10.56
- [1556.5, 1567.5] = 7.614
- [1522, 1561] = 7.812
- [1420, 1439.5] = 8.499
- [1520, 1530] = 7.372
